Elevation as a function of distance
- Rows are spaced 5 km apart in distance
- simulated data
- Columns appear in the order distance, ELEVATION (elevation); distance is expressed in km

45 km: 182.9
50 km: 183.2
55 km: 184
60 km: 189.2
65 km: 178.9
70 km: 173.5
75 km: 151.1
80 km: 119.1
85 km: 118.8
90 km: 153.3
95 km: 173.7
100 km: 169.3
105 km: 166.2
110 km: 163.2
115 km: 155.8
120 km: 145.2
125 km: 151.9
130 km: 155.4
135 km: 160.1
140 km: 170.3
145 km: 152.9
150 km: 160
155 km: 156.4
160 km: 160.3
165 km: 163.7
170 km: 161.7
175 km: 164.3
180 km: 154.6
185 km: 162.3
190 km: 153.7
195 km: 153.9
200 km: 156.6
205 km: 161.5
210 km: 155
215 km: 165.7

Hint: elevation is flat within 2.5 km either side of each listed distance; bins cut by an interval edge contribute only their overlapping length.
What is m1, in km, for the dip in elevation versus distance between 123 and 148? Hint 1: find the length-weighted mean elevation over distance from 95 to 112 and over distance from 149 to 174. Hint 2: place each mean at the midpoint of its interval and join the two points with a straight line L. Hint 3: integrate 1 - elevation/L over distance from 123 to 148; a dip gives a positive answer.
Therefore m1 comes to 0.83 km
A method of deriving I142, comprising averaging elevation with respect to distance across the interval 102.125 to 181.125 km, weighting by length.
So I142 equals 159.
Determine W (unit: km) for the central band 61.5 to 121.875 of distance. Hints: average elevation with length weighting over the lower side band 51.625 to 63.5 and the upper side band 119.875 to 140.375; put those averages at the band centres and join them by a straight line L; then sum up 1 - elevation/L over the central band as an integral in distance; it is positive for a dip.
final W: 5.4 km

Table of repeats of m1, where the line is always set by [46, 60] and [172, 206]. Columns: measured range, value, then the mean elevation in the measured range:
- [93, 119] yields 1.5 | 164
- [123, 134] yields 1.0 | 155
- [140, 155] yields 0.7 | 159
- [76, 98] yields 4.4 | 143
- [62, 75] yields 0.7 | 172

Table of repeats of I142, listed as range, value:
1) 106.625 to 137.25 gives 156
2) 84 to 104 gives 157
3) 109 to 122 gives 154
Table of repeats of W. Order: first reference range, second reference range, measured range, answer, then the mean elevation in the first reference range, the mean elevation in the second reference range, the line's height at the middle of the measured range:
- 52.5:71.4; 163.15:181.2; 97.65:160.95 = 3.9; 182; 161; 169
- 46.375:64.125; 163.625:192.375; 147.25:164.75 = 0.5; 185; 160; 164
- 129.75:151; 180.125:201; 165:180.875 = -0.4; 160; 156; 158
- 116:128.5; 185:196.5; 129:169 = -2.1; 150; 156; 152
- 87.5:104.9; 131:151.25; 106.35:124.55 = 0.9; 166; 160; 163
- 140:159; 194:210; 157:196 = -0.4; 159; 157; 158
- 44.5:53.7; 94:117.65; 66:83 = 2.5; 183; 165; 175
